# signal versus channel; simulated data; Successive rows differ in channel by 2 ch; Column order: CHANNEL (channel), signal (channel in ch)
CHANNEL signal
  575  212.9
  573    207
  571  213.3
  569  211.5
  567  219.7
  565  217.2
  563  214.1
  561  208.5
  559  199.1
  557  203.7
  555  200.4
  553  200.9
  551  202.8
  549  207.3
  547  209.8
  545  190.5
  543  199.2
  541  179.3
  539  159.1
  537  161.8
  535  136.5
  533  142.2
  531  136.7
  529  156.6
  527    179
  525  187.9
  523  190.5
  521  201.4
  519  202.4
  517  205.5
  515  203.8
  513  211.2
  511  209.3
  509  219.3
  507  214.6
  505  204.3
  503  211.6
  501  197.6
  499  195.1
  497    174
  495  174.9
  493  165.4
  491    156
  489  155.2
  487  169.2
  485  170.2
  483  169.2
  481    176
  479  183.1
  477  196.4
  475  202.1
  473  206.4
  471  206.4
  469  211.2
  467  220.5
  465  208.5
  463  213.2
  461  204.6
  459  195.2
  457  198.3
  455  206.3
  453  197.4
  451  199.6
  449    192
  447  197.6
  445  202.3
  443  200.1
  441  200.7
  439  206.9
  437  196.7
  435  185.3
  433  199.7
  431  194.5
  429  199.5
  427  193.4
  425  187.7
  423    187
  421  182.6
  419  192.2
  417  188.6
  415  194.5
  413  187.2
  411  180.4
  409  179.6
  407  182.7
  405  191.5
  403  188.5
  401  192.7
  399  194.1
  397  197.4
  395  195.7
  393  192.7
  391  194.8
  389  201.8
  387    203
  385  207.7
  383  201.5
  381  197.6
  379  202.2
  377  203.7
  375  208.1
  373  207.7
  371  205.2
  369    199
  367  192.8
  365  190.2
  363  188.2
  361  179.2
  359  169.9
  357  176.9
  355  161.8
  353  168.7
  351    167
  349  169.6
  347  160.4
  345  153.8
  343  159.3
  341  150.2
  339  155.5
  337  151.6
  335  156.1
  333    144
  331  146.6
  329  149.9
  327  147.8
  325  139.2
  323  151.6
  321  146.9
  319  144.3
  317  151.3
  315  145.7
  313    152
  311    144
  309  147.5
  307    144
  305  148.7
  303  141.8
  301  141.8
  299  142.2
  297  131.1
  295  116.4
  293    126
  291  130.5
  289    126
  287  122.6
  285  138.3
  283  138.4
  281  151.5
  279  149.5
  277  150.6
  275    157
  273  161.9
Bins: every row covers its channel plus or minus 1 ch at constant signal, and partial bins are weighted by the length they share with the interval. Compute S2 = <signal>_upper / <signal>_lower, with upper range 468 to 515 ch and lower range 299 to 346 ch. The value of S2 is 1.3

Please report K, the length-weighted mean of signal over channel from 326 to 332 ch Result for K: 148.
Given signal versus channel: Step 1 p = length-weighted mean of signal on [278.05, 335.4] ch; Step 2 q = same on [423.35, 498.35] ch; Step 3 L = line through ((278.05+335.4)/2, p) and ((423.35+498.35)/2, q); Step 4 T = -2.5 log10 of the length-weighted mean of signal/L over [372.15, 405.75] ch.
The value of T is -0.18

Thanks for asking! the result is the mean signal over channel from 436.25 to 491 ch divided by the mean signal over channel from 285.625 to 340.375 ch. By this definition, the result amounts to 1.4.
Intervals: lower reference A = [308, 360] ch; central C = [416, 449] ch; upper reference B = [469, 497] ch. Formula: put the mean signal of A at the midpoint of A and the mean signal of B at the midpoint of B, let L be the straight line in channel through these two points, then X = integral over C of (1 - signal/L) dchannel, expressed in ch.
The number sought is -4.5 ch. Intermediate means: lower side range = 154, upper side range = 180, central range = 195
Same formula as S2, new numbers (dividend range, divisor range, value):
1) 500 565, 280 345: 1.34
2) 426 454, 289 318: 1.41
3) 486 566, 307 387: 1.12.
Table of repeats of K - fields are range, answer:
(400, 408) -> 189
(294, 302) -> 133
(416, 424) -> 188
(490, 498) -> 168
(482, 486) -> 170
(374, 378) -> 206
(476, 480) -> 190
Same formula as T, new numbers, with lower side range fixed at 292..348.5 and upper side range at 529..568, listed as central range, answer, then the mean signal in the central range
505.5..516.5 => -0.166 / 211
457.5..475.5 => -0.197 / 207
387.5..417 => -0.185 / 191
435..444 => -0.185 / 199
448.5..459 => -0.165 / 199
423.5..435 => -0.166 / 194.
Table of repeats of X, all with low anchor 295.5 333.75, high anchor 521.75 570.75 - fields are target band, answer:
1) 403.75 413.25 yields -1.26 ch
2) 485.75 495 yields 0.77 ch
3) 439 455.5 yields -2.90 ch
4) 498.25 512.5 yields -2.12 ch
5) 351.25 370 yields -3.24 ch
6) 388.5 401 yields -2.78 ch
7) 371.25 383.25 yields -3.60 ch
